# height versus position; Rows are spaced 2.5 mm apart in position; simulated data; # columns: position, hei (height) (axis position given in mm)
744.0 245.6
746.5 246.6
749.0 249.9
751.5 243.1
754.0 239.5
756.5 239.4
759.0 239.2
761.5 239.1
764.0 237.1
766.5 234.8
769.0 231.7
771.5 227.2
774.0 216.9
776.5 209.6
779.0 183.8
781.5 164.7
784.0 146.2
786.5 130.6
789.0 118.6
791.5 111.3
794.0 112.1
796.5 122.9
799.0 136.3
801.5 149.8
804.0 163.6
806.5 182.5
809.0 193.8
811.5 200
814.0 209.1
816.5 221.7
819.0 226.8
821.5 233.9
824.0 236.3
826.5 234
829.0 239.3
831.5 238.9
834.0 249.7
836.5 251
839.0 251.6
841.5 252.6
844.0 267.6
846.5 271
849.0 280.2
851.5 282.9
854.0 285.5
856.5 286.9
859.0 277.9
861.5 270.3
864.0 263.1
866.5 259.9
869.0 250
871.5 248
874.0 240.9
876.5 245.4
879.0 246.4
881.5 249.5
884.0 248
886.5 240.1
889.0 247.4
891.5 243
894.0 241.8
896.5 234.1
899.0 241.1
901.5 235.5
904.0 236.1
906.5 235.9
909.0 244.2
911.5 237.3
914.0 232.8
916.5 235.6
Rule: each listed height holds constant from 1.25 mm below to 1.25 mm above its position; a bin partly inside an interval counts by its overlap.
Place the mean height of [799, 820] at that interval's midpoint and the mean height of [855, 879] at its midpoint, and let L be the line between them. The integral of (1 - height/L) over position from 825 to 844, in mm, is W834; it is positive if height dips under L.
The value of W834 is -2.3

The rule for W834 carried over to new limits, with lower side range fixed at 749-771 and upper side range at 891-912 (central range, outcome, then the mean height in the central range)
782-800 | 8.4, 127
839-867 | -3.9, 272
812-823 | 0.8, 222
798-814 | 4.3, 175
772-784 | 2.4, 191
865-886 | -0.9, 248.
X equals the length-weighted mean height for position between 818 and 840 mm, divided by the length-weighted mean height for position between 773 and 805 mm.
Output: 1.59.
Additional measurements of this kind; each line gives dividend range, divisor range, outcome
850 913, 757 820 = 1.36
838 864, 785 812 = 1.87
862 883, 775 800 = 1.74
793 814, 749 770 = 0.68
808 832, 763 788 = 1.13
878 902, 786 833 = 1.32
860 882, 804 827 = 1.19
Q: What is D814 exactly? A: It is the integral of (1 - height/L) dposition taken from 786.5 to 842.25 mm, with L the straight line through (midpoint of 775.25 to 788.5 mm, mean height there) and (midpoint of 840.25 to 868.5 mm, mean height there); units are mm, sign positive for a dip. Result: 5.4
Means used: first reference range 164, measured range 195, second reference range 272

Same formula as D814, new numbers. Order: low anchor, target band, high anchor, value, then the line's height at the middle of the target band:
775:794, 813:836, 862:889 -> -4.6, 194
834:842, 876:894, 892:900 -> -0.3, 242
